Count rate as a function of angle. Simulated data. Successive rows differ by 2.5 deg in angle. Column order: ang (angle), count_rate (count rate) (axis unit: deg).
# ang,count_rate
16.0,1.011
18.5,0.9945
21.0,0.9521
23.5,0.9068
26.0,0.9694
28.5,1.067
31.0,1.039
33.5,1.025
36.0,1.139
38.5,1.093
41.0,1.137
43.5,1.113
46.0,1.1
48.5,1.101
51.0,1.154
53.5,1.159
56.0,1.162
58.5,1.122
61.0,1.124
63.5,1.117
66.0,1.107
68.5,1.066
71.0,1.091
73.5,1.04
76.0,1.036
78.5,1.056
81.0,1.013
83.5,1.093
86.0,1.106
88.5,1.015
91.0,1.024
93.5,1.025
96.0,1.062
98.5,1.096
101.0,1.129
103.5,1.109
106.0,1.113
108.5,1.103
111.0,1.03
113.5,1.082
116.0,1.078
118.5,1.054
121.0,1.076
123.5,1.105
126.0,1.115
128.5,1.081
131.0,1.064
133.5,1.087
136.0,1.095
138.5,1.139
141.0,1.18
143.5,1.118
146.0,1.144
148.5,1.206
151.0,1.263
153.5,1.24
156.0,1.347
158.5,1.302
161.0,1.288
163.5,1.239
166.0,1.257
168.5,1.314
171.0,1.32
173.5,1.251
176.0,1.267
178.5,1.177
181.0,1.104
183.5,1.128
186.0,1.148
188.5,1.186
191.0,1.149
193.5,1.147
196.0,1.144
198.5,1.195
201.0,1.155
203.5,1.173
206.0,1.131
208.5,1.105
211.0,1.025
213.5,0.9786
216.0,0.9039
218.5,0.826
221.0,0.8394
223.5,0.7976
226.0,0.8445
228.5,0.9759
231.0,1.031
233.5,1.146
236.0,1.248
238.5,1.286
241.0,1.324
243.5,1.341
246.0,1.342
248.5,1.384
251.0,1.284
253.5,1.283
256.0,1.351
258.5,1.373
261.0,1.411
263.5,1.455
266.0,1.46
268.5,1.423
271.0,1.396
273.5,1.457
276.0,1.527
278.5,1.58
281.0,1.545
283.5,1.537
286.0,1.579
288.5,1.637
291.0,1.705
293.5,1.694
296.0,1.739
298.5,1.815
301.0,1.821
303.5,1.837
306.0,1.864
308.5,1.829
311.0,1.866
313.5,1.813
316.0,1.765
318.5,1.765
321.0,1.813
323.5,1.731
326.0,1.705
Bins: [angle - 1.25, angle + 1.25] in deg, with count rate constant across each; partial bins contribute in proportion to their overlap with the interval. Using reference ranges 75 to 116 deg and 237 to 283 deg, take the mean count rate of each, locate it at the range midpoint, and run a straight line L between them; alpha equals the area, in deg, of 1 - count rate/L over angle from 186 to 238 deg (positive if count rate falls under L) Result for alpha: 9.9 deg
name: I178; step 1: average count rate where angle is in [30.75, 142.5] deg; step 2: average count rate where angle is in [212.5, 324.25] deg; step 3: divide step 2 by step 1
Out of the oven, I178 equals 1.32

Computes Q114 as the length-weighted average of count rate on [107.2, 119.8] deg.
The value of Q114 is 1.07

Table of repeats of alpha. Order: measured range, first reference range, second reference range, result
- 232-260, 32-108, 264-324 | 4.4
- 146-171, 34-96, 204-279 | -2.5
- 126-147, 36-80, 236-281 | 1.8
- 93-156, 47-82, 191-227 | -3.0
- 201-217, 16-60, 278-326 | 4.7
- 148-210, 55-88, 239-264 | 1.6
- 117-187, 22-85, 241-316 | 6.0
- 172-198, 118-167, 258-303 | 2.4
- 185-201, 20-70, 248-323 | 2.8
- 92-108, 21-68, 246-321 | 1.5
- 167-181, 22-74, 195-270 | -1.3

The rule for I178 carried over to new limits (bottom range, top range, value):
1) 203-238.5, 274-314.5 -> 1.69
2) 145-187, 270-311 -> 1.35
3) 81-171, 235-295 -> 1.27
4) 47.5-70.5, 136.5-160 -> 1.08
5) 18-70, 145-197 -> 1.13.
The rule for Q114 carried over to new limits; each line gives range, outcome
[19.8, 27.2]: 0.943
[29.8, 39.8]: 1.07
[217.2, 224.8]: 0.822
